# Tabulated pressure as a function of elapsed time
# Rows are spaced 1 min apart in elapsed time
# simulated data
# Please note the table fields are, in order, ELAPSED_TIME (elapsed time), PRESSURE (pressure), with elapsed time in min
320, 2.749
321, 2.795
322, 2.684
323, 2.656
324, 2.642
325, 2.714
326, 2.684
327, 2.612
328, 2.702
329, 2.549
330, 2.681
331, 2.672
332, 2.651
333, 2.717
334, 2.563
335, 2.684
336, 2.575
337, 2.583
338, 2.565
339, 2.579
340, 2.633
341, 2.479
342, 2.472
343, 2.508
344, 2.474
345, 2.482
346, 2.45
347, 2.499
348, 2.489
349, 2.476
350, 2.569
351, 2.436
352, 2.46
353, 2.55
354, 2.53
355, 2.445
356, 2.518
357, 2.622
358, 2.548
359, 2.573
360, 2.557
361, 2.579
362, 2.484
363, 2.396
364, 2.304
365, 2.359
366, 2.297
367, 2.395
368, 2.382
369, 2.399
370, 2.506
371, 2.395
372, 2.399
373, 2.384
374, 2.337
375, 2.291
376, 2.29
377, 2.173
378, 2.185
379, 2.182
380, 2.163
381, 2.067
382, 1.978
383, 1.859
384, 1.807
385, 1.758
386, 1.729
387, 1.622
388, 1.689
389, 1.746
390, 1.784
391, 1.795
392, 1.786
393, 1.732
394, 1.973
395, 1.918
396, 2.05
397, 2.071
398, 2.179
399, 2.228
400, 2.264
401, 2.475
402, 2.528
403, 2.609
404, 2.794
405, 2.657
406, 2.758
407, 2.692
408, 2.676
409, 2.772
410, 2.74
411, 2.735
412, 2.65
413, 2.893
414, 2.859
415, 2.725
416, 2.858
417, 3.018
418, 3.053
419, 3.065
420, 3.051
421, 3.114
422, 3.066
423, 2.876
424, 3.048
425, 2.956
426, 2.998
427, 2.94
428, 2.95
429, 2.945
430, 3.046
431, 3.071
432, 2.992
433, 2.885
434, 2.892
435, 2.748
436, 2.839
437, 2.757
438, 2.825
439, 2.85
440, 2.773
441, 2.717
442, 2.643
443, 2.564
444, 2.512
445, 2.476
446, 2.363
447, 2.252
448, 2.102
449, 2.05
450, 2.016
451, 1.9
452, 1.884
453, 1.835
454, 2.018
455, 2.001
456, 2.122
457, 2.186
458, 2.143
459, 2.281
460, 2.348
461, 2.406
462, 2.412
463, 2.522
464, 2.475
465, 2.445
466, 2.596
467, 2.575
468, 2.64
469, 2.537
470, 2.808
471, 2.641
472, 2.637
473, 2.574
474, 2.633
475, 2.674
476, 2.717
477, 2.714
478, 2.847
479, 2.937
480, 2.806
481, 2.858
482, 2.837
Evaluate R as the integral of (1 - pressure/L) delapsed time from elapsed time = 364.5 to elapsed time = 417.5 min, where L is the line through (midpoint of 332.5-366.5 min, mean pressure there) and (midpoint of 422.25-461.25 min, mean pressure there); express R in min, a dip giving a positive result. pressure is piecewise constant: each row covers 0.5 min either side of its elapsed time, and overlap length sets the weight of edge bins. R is 4.9 min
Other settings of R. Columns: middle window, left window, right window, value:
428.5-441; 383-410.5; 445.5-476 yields -3.33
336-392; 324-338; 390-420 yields 5.87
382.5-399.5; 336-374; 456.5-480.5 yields 4.34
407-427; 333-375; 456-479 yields -3.05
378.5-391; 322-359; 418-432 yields 4.18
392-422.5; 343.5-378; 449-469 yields -3.17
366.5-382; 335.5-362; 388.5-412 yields 0.81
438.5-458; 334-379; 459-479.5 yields 2.26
